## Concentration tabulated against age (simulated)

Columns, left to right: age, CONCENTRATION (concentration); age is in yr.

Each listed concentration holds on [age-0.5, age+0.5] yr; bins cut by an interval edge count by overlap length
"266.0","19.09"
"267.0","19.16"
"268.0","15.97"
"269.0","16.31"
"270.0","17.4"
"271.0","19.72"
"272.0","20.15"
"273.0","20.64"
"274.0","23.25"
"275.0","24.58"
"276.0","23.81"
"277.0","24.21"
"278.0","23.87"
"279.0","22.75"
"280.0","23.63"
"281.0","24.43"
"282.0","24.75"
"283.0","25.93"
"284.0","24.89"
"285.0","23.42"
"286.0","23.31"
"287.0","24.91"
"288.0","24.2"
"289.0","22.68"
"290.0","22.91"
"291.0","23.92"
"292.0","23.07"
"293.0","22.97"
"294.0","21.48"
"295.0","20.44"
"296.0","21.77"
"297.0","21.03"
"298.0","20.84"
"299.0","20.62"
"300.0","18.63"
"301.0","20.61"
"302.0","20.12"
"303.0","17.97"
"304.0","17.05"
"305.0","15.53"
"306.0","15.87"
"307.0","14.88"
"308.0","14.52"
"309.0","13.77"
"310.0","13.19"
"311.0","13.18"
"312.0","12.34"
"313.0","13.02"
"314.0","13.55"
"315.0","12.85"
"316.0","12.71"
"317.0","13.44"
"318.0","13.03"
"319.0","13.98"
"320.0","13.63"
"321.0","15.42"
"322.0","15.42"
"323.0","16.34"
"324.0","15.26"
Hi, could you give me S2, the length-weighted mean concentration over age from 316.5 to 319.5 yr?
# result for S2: 13.5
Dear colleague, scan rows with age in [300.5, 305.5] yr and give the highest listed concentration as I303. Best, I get 20.61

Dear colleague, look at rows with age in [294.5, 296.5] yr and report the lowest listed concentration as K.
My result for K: 20.44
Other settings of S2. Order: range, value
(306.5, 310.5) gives 14.1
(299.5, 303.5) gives 19.3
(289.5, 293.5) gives 23.2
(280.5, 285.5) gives 24.7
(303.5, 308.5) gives 15.6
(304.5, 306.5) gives 15.7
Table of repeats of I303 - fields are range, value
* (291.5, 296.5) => 23.07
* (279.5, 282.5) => 24.75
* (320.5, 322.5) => 15.42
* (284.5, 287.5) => 24.91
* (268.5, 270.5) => 17.4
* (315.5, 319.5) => 13.98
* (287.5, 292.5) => 24.2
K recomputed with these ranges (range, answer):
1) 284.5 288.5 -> 23.31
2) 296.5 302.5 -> 18.63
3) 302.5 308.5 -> 14.52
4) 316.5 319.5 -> 13.03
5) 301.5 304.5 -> 17.05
